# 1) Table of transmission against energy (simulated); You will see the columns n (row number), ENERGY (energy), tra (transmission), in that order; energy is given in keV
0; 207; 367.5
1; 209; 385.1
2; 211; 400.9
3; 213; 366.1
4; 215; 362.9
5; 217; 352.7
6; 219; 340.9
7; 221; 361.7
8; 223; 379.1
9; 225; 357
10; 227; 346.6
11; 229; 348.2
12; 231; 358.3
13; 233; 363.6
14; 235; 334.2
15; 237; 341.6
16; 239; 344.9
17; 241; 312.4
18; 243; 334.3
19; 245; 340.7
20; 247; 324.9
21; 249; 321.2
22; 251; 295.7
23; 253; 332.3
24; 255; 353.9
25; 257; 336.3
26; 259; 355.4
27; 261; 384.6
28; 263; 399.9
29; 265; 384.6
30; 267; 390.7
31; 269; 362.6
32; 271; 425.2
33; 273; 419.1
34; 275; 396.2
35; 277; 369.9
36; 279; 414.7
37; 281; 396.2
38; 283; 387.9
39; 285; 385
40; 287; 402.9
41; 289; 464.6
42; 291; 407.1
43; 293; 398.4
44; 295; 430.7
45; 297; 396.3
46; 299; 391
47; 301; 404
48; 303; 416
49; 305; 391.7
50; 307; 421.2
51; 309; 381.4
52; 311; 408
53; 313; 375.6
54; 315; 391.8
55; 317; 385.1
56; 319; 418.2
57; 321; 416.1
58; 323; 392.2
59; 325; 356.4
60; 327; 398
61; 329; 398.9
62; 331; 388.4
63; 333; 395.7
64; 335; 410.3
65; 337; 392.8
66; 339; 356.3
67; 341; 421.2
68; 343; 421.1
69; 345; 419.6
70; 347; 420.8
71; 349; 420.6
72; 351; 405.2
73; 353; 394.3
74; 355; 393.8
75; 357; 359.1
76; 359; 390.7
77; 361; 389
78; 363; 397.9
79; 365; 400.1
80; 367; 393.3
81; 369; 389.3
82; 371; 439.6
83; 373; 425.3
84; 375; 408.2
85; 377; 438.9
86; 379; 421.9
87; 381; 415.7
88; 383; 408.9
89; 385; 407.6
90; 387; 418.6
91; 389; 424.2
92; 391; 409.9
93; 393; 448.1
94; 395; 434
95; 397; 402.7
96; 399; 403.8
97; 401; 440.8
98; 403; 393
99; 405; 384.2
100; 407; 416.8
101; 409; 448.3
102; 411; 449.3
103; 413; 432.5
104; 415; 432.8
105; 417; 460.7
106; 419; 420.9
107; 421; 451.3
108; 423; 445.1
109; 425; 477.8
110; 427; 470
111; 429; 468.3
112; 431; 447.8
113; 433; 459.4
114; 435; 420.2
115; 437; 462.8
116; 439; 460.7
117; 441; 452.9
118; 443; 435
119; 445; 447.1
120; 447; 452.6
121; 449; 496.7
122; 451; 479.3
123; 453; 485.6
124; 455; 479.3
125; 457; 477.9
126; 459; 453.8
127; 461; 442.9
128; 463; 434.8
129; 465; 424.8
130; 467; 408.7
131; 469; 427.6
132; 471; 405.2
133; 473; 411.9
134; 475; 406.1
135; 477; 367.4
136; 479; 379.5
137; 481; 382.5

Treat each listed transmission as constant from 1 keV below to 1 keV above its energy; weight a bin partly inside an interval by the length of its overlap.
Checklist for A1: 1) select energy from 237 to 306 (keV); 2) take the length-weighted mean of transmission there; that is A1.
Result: 378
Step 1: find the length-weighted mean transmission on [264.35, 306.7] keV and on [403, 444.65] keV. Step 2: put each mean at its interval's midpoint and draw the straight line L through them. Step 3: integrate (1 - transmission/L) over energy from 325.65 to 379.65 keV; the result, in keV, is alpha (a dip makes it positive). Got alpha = 2.5 keV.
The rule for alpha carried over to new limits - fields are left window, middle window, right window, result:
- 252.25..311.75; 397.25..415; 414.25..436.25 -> 0.9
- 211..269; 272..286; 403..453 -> -0.9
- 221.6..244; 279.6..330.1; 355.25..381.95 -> -3.1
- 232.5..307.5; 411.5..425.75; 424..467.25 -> 0.0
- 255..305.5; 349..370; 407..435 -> 1.6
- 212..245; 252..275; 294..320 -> -0.3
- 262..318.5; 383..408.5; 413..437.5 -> 1.4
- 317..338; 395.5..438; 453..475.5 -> -1.5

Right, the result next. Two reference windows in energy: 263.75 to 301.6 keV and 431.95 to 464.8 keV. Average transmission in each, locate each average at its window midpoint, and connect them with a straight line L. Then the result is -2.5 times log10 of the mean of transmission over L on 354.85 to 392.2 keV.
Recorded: 0.06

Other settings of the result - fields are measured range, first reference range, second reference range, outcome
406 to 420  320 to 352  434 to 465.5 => 0.004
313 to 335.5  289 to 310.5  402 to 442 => 0.053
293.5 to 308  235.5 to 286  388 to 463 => -0.064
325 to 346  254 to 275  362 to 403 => 0.012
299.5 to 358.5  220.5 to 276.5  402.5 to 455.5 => 0.000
